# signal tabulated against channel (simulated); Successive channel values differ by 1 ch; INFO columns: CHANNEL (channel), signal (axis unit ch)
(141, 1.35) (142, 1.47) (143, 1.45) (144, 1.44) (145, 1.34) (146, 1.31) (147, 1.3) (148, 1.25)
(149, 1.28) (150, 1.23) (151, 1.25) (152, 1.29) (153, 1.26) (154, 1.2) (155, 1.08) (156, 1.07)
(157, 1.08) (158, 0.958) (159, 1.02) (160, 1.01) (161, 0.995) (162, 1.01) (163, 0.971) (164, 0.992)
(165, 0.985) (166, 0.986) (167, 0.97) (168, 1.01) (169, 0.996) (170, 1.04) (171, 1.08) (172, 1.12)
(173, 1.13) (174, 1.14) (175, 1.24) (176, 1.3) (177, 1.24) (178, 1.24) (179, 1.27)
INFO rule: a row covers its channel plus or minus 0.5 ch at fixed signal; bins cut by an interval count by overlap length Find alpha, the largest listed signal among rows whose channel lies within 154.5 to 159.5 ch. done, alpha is 1.08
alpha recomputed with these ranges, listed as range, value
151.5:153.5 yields 1.29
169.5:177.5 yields 1.3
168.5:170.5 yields 1.04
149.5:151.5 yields 1.25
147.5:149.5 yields 1.28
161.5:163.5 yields 1.01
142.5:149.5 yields 1.45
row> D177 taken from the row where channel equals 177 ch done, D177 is 1.24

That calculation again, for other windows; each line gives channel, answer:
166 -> 0.986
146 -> 1.31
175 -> 1.24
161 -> 0.995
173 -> 1.13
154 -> 1.2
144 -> 1.44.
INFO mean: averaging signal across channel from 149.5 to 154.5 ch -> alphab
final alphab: 1.25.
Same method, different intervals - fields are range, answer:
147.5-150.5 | 1.25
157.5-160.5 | 0.996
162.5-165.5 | 0.983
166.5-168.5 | 0.99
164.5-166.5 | 0.986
